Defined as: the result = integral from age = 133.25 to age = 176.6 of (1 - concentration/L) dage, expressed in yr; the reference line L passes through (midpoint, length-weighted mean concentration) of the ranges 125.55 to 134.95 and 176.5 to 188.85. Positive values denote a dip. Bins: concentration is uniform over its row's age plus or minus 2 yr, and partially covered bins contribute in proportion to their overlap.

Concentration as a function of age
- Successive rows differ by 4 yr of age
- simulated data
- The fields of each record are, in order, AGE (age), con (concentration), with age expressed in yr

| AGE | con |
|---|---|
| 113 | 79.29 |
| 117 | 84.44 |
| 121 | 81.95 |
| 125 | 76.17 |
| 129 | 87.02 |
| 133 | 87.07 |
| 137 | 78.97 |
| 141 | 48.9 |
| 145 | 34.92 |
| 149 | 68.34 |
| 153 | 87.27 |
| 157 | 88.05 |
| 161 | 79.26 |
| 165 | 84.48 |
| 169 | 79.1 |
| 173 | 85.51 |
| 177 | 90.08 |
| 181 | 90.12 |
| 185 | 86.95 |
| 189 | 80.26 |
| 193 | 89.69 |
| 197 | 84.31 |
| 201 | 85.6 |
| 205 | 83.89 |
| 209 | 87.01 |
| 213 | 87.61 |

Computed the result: 5.9 yr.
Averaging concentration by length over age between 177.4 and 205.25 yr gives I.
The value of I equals 86.2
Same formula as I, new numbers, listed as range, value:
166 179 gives 84.9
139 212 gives 79.8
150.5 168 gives 84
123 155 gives 71.1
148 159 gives 82.4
